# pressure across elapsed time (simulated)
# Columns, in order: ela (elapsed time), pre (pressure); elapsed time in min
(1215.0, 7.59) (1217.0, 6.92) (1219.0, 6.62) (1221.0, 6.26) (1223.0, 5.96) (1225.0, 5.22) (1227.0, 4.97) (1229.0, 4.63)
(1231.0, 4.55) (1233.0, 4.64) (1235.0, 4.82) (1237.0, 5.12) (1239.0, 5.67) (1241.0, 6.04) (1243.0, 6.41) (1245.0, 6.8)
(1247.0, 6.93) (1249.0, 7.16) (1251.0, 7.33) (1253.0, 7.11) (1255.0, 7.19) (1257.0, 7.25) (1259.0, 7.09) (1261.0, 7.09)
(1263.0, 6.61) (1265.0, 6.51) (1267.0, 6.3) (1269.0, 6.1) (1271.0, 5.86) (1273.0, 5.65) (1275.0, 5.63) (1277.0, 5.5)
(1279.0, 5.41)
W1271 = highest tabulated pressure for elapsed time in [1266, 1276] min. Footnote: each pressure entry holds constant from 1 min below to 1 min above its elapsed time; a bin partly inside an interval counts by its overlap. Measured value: 6.3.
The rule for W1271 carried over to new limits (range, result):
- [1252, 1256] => 7.19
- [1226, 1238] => 5.12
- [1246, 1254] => 7.33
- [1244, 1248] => 6.93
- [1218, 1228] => 6.62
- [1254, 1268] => 7.25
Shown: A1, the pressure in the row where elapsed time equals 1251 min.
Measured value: 7.33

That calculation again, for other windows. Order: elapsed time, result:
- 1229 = 4.63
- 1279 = 5.41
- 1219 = 6.62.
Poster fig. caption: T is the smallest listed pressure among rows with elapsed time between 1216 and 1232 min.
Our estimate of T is 4.55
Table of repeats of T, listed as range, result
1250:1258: 7.11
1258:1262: 7.09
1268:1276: 5.63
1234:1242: 4.82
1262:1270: 6.1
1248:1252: 7.16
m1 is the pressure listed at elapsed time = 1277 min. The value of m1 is 5.5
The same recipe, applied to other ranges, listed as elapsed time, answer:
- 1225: 5.22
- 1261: 7.09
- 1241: 6.04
